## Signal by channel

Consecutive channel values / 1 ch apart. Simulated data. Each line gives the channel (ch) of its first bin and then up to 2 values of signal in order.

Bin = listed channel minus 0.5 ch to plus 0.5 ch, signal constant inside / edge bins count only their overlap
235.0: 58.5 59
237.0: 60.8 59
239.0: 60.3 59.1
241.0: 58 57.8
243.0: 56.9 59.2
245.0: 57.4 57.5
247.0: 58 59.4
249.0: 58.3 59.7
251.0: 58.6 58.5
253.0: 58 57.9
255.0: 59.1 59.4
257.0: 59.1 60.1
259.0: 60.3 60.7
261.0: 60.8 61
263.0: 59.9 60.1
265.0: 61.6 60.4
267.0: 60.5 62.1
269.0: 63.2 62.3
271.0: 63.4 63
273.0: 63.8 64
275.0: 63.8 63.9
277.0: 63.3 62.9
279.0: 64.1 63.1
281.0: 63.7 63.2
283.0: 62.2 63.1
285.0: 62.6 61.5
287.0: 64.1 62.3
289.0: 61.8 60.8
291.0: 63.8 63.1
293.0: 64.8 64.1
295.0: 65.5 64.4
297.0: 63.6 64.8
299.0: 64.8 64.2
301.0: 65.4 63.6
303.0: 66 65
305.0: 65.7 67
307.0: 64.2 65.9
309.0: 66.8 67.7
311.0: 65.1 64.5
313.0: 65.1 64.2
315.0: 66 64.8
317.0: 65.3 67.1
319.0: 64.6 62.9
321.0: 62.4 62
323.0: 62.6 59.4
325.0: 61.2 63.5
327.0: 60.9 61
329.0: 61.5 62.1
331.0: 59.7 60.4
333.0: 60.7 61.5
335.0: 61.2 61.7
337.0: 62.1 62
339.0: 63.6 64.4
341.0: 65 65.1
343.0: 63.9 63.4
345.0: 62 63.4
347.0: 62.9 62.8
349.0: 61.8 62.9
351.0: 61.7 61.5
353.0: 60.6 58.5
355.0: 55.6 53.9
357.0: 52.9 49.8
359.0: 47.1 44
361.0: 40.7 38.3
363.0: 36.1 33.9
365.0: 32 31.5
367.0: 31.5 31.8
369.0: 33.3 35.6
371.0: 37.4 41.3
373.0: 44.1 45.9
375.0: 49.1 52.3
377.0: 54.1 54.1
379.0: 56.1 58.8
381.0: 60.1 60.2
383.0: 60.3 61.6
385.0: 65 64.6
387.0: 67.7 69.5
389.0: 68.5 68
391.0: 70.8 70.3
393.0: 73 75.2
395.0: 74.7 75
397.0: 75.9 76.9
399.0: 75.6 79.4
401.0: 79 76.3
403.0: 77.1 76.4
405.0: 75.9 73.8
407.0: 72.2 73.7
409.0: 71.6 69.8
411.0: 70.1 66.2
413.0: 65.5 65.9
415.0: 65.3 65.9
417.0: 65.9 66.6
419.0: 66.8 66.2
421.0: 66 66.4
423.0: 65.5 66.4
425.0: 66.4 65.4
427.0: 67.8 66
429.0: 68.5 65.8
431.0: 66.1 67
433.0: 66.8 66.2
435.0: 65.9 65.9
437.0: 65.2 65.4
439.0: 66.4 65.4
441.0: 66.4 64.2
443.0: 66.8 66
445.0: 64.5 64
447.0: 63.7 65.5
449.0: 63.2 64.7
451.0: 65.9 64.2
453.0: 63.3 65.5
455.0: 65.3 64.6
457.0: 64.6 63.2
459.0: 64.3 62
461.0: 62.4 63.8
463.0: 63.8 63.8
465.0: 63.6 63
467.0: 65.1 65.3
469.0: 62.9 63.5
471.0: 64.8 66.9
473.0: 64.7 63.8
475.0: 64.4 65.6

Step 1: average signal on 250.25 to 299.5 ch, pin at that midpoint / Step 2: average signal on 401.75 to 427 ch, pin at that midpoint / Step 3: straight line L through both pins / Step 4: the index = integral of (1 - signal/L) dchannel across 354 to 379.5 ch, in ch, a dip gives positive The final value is 8.8 ch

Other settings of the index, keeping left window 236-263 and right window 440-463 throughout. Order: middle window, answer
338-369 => 4.6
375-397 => -0.7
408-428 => -1.1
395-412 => -3.1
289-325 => -2.3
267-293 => -1.4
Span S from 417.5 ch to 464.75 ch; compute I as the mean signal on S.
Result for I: 65.3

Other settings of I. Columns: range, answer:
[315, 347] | 62.7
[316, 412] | 60.3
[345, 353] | 62.3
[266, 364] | 61.6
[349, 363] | 52.6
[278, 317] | 64.3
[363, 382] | 43.7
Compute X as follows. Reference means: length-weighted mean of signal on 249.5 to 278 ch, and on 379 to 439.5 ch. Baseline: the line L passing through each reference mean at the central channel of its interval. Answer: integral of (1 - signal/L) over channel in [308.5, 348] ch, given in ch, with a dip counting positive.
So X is 0.74 ch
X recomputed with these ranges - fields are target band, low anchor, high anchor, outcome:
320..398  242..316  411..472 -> 7.77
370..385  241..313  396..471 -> 3.00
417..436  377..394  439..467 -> -0.60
